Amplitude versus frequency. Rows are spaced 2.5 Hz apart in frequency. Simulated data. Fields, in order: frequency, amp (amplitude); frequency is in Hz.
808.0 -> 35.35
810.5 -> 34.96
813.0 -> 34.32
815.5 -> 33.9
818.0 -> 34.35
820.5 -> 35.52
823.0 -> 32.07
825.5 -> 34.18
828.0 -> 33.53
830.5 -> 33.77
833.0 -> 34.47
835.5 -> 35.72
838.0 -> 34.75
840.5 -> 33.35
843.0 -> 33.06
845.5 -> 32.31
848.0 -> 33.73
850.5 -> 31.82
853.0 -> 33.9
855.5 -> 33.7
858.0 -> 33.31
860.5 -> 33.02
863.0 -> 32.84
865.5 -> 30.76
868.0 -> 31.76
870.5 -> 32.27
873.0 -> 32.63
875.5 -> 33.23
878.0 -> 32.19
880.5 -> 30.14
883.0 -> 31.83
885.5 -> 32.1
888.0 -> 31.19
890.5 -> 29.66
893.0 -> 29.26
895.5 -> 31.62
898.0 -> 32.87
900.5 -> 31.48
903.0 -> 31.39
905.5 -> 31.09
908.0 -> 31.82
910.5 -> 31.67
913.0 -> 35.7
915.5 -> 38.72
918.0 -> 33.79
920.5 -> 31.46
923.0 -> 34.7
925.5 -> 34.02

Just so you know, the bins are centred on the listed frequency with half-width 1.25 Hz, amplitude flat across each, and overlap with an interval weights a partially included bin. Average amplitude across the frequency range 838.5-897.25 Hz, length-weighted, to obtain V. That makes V 32.2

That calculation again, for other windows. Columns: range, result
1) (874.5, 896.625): 31.2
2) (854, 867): 32.7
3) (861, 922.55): 32.2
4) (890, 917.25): 32.4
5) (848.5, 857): 33.2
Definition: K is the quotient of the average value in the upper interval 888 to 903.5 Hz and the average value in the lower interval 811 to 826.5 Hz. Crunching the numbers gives 0.91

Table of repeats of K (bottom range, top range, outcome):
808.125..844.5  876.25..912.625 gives 0.92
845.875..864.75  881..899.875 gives 0.94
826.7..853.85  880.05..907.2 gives 0.93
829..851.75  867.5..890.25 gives 0.95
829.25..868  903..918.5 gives 1.01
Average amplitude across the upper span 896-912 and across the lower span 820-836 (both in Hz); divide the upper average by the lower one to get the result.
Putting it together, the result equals 0.9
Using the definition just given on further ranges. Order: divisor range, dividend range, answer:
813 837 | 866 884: 0.93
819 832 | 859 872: 0.95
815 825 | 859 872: 0.95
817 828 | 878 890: 0.92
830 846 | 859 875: 0.95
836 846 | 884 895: 0.91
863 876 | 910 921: 1.08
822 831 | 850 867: 0.98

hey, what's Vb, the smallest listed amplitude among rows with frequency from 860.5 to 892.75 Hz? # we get 29.66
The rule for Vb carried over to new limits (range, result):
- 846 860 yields 31.82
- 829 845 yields 33.06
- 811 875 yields 30.76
